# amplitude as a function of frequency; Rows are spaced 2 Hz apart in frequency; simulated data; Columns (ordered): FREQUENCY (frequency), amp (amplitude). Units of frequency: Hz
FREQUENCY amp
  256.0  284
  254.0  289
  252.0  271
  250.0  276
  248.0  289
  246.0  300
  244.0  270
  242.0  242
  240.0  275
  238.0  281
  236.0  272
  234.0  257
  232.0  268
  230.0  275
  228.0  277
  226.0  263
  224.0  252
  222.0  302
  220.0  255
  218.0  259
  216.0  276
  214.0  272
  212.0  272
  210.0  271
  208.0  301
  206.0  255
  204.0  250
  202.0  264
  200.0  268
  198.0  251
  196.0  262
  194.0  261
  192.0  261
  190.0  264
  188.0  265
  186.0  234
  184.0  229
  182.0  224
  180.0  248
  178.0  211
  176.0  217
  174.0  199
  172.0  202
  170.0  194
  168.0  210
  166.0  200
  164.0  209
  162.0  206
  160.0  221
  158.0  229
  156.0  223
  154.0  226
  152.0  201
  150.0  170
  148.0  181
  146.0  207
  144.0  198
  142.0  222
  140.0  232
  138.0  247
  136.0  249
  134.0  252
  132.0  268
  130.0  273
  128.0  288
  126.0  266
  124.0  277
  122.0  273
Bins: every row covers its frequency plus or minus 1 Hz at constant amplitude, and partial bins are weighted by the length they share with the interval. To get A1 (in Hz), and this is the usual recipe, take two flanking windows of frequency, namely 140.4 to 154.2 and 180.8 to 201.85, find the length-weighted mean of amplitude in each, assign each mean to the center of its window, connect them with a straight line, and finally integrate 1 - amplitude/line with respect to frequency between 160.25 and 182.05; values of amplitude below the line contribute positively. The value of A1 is 1.71 Hz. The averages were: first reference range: 201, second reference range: 252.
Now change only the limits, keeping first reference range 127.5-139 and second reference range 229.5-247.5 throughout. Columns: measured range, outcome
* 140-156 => 3.6 Hz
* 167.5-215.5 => 3.8 Hz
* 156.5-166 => 1.8 Hz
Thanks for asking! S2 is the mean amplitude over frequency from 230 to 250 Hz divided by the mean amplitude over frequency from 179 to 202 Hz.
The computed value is 1.1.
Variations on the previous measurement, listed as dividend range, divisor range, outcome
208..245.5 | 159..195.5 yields 1.20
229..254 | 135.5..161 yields 1.27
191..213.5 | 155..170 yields 1.25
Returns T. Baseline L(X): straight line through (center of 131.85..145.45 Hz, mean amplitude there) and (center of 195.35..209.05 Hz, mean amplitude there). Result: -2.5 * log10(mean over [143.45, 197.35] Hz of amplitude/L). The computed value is 0.136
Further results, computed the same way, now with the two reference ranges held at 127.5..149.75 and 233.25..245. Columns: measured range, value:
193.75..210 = -0.04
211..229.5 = -0.04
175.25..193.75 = 0.04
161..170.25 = 0.19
